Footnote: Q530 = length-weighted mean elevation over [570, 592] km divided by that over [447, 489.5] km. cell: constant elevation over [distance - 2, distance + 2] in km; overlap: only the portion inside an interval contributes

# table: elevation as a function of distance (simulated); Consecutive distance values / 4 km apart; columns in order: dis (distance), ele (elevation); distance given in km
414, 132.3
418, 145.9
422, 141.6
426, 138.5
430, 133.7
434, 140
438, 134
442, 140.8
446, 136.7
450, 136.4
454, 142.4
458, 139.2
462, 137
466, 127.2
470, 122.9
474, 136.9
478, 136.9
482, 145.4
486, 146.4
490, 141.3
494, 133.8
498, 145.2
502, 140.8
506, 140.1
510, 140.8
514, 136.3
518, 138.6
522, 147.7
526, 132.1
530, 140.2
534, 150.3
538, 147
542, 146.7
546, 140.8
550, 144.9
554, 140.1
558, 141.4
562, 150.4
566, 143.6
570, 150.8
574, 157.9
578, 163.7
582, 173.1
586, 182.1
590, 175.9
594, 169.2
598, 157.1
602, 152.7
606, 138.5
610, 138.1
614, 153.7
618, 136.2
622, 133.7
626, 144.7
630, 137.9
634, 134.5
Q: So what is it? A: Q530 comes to 1.2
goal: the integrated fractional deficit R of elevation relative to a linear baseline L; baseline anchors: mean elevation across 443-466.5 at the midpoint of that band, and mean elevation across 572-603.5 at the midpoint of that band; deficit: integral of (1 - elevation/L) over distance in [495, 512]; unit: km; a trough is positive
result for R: 0.8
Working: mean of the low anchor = 137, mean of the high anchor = 167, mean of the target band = 141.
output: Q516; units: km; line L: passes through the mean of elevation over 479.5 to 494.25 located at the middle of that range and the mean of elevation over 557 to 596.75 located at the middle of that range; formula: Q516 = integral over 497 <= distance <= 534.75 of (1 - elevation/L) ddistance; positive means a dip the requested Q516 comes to 2.0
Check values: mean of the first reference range 143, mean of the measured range 141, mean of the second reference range 161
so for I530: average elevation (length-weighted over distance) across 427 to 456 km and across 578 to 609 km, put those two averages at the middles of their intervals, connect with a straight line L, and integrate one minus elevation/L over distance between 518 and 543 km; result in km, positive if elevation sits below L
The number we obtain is 1.5 km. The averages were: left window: 138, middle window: 143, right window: 163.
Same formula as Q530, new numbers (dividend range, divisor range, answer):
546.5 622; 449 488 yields 1.12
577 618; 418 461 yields 1.15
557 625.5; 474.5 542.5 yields 1.09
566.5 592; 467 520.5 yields 1.20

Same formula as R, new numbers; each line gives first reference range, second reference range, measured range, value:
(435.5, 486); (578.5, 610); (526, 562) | 2.15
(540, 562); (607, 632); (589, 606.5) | -2.21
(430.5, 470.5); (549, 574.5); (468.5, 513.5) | 0.21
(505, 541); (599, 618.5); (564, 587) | -2.75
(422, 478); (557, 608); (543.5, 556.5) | 0.93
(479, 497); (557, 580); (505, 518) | 0.51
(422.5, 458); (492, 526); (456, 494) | 0.59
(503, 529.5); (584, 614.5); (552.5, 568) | 0.58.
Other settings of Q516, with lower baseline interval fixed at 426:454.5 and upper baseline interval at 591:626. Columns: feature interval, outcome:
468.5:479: 0.6 km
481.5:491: -0.3 km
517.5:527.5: 0.2 km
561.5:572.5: -0.2 km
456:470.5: 0.7 km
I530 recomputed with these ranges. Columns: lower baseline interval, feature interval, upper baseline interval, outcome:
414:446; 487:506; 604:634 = -0.20 km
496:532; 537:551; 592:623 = -0.20 km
